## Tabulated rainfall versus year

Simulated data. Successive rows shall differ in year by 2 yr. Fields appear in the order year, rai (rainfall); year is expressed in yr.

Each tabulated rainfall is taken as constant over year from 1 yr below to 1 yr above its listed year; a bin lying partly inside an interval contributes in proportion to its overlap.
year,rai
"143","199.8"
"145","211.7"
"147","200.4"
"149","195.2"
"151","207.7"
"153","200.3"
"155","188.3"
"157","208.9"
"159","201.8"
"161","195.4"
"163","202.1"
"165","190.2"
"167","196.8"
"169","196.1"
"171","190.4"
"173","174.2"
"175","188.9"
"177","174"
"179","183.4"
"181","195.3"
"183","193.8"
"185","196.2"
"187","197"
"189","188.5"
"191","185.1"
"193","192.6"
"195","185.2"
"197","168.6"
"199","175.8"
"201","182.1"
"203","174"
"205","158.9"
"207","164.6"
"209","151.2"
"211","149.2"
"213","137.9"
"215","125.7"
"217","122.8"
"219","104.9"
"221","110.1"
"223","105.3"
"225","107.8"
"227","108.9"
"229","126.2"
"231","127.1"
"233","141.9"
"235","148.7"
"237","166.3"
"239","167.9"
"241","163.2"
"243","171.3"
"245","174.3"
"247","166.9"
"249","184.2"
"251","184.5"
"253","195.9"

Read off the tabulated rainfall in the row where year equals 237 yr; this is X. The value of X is 166.3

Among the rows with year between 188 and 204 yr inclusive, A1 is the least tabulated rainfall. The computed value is 168.6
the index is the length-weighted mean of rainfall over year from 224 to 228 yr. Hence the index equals 108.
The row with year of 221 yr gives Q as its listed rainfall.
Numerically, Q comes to 110.1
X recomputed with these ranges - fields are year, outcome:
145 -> 211.7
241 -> 163.2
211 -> 149.2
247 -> 166.9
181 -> 195.3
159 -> 201.8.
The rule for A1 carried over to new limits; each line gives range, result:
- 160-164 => 195.4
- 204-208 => 158.9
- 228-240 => 126.2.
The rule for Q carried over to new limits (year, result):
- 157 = 208.9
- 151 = 207.7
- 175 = 188.9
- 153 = 200.3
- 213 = 137.9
